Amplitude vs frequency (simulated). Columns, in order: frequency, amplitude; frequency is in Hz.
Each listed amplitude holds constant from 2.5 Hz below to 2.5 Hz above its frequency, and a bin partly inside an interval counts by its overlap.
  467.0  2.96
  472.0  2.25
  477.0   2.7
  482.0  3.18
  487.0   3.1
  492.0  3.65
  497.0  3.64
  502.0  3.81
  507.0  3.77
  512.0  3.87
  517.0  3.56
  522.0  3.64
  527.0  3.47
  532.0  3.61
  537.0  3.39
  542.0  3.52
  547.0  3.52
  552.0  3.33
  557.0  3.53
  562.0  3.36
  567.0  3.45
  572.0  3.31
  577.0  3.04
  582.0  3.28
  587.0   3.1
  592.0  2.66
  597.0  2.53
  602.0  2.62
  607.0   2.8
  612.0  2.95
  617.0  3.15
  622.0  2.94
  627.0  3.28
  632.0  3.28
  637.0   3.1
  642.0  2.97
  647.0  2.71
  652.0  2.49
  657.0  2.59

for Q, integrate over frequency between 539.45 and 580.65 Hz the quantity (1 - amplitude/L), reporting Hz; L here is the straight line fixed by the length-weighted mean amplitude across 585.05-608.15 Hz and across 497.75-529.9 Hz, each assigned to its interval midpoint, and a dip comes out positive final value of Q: -3.0 Hz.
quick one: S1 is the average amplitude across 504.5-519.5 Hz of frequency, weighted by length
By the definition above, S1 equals 3.73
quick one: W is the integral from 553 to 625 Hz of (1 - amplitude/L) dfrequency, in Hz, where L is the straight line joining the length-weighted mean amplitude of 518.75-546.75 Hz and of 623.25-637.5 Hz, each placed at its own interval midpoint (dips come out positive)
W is 6.23 Hz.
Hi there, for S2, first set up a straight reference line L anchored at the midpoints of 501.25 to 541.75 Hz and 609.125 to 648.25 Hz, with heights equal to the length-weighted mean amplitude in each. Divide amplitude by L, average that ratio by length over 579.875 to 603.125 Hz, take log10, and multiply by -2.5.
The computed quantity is 0.15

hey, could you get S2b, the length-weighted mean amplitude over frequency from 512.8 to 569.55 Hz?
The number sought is 3.5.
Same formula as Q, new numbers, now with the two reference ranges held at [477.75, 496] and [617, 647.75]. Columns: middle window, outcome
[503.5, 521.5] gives -2.7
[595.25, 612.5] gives 2.3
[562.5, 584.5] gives -0.8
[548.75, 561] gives -0.9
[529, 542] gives -1.2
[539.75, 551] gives -1.1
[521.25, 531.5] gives -1.0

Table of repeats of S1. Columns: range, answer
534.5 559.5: 3.46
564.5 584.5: 3.27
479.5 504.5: 3.48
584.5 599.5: 2.76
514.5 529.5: 3.56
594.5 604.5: 2.58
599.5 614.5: 2.79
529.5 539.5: 3.5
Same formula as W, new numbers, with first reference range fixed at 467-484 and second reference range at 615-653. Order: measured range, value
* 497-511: -4.98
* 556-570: -2.66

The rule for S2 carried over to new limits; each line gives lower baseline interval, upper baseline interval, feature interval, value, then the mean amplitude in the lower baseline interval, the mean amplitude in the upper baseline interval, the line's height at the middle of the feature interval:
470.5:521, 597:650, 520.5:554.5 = -0.08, 3.38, 2.95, 3.24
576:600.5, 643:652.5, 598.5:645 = -0.08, 2.9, 2.68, 2.78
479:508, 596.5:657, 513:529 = -0.07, 3.5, 2.9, 3.37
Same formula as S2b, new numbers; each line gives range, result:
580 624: 2.89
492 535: 3.67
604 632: 3.04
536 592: 3.32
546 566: 3.43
